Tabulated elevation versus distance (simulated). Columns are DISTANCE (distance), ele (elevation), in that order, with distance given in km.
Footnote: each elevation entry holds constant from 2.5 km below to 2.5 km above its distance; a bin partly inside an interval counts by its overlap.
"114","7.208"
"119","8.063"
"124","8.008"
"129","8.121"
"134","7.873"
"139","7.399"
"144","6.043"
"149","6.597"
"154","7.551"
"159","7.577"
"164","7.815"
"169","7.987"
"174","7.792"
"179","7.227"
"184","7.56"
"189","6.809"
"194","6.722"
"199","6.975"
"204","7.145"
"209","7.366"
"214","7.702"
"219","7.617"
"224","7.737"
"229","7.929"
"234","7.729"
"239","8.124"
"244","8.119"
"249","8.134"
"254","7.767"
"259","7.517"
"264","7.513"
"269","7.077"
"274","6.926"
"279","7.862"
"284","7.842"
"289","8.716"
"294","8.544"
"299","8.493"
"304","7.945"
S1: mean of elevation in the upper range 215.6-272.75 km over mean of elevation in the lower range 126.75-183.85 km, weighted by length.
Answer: 1.04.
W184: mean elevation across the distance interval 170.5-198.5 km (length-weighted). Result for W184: 7.23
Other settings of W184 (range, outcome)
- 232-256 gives 7.98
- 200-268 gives 7.69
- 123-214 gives 7.36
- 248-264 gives 7.73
